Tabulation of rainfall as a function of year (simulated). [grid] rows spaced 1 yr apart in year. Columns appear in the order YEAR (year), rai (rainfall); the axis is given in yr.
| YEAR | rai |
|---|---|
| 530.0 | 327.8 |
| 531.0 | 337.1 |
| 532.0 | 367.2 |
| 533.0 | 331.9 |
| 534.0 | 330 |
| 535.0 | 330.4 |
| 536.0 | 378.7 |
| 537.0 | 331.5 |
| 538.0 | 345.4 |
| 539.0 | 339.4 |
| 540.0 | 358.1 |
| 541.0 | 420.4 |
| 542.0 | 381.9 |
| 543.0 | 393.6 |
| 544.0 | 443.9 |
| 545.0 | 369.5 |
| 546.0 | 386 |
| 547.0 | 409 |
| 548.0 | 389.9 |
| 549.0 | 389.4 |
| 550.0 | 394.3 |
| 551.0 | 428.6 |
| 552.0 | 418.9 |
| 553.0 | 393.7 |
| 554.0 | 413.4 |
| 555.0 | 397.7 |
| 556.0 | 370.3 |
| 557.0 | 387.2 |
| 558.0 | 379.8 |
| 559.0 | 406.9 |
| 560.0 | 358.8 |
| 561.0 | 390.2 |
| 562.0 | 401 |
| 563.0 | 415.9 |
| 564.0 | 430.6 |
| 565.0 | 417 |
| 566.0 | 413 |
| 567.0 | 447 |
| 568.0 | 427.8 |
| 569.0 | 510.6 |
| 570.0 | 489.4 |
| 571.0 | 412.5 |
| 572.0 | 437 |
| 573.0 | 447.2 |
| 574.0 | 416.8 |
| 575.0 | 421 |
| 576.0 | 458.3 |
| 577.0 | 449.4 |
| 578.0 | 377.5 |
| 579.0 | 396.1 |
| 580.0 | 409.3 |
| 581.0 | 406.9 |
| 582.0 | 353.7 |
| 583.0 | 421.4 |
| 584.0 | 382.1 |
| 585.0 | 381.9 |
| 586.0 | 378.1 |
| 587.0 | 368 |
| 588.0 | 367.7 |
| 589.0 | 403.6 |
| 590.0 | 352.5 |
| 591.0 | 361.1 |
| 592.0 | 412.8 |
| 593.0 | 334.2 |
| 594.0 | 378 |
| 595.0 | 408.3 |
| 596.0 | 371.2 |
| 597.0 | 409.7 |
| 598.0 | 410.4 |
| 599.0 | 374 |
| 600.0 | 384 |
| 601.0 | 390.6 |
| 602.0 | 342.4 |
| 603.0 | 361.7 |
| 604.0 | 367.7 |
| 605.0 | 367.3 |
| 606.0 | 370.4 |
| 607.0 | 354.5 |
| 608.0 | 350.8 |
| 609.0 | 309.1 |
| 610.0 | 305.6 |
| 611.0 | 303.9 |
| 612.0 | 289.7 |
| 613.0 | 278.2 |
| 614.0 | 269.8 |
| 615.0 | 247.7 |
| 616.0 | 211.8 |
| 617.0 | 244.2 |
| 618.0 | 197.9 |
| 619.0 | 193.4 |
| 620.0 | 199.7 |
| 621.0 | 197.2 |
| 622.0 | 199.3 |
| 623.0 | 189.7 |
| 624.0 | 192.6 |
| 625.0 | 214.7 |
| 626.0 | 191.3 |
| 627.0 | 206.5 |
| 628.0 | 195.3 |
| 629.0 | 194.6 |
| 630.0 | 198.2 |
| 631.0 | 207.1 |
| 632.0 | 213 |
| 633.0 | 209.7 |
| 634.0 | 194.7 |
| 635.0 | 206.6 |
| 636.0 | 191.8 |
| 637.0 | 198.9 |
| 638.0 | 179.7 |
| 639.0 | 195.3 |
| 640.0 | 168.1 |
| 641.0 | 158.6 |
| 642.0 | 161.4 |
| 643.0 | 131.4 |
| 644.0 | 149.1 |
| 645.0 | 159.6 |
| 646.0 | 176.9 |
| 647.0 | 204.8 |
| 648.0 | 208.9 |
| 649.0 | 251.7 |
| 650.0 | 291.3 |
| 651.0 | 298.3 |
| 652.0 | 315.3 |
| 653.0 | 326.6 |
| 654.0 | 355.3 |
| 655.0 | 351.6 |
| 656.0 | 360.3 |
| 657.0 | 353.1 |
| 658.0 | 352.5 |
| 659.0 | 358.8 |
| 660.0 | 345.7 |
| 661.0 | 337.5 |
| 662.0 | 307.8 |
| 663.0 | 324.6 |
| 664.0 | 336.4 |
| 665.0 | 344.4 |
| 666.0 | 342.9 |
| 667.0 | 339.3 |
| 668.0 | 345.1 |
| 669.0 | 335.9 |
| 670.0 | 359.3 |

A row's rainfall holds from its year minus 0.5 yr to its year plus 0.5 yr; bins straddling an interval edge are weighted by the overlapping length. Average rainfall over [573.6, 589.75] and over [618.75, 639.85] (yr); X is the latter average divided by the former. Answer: 0.5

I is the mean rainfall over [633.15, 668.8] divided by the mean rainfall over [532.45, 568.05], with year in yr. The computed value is 0.7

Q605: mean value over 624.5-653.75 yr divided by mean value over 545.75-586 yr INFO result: 0.51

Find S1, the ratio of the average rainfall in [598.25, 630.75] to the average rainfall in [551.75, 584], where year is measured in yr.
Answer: 0.66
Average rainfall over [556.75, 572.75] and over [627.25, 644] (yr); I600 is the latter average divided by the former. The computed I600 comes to 0.4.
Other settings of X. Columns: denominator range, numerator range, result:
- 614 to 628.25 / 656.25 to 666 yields 1.64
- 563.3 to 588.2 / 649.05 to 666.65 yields 0.80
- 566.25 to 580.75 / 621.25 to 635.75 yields 0.46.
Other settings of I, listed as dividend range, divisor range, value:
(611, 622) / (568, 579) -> 0.53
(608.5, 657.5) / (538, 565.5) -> 0.58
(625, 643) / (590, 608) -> 0.51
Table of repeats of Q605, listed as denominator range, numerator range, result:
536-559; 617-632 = 0.52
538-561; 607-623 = 0.65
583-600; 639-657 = 0.63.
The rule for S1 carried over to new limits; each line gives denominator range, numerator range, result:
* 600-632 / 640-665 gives 1.04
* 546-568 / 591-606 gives 0.94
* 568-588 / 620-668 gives 0.59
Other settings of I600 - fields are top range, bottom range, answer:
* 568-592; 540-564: 1.03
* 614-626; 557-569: 0.51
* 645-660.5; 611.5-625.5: 1.34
